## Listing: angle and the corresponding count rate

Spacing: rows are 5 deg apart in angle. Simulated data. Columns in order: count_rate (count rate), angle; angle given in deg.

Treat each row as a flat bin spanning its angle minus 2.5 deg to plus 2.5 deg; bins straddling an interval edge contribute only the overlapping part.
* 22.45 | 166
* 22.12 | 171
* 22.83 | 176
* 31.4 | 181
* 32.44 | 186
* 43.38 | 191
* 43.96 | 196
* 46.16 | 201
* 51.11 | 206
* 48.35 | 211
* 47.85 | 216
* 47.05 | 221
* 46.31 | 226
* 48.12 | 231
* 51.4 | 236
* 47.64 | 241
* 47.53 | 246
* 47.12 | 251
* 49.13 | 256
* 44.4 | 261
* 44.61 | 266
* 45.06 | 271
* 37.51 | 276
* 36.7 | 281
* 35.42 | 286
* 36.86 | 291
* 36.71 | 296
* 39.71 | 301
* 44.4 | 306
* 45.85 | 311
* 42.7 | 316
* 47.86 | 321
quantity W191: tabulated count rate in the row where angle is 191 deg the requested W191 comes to 43.38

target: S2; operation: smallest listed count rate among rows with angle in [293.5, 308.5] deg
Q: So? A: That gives 36.71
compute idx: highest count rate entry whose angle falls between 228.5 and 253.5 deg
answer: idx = 51.4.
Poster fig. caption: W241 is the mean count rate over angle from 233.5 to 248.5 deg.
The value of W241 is 48.9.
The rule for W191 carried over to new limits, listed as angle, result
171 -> 22.12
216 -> 47.85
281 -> 36.7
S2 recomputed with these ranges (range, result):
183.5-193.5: 32.44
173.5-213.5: 22.83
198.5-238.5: 46.16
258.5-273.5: 44.4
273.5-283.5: 36.7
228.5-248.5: 47.53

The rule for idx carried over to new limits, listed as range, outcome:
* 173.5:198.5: 43.96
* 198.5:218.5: 51.11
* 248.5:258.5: 49.13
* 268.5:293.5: 45.06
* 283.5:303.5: 39.71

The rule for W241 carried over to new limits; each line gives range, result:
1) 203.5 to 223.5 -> 48.6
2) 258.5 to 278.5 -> 42.9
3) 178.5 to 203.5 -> 39.5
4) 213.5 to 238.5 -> 48.1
